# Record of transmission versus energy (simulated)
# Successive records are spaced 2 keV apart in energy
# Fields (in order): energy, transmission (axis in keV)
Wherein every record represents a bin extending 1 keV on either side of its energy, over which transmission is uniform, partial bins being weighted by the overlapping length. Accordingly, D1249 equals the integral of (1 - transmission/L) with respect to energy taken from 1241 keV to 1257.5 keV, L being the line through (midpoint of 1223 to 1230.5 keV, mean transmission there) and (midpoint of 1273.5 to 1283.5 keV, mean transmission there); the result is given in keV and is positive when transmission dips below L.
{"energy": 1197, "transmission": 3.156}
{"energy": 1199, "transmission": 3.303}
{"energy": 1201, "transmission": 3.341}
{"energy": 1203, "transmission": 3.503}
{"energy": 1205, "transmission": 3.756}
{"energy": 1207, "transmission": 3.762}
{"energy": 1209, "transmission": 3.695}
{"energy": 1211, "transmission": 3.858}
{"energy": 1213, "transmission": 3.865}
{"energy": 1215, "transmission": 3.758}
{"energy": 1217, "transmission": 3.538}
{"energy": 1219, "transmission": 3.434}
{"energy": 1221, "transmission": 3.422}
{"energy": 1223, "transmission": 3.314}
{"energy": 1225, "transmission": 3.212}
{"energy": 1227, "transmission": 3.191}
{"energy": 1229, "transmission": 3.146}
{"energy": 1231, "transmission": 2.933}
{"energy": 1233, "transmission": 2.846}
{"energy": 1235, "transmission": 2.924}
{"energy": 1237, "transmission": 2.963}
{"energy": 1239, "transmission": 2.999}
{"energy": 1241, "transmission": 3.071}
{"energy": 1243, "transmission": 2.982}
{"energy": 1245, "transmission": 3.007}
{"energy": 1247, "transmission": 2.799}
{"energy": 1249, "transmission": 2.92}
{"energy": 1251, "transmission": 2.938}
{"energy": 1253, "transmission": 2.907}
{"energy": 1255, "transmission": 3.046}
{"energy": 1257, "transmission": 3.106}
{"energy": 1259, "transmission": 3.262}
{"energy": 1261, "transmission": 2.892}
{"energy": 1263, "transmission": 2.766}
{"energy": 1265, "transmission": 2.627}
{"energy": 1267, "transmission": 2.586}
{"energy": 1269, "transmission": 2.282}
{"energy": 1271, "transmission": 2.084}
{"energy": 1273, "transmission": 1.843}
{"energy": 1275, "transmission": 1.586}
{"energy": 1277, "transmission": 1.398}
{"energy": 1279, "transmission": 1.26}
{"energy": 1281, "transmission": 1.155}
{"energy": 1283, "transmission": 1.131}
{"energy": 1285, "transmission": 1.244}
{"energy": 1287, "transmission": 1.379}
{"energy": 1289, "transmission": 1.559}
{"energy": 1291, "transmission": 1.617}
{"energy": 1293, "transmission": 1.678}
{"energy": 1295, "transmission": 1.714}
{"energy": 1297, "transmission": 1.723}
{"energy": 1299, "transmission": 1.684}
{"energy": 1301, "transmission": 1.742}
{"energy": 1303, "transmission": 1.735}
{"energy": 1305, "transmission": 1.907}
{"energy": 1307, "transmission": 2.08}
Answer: -4.15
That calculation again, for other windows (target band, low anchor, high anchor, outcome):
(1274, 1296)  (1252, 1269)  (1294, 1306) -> 7.3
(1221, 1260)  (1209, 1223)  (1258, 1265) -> 2.4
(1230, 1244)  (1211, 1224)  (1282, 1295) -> 0.1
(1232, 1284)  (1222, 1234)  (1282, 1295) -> -4.4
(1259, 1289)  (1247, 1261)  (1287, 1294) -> 4.9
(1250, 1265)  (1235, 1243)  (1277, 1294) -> -4.0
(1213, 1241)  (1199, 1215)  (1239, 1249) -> 0.6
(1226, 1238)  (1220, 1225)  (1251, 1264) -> 0.9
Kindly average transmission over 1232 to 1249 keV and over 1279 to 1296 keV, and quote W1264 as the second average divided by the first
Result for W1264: 0.48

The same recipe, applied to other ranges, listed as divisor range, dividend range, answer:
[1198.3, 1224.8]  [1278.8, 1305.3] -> 0.43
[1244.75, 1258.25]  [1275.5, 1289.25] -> 0.44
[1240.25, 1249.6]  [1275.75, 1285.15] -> 0.42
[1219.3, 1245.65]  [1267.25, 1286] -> 0.52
